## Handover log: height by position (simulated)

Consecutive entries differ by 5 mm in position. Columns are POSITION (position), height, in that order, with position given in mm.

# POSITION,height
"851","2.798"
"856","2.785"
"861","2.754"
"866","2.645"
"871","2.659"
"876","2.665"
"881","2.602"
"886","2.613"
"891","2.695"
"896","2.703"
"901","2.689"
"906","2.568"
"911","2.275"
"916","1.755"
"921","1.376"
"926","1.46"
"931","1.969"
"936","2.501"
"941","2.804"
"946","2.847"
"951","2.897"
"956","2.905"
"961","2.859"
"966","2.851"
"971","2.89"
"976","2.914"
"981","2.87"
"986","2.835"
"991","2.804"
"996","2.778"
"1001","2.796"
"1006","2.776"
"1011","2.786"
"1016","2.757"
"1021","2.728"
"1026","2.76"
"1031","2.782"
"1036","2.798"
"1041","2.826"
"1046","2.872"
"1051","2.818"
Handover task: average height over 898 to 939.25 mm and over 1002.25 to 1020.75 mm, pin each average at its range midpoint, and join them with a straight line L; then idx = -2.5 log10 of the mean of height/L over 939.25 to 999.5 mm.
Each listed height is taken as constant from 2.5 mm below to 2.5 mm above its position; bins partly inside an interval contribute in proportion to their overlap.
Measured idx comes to -0.16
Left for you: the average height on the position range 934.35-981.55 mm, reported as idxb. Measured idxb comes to 2.84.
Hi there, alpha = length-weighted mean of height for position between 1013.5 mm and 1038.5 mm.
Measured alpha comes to 2.77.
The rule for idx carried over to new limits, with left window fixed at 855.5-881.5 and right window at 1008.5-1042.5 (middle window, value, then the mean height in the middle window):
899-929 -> 0.32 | 2.01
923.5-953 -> 0.14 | 2.4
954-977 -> -0.05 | 2.88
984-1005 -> -0.02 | 2.8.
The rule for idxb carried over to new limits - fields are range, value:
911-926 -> 1.67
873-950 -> 2.38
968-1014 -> 2.83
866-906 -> 2.65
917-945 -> 2.05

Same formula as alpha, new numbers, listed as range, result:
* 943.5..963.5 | 2.88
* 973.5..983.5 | 2.89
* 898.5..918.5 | 2.32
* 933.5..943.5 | 2.65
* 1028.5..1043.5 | 2.8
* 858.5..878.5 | 2.68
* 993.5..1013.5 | 2.78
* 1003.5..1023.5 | 2.76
